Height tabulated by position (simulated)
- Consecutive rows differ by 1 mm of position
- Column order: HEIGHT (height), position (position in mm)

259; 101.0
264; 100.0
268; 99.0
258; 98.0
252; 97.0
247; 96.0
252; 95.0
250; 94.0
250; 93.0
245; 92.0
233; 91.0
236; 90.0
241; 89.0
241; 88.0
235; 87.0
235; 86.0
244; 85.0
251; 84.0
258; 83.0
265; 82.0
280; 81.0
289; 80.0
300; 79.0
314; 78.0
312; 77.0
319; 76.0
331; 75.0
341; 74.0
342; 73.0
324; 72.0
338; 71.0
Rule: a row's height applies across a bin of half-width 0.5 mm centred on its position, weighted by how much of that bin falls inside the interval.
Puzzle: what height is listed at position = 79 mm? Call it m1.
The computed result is 300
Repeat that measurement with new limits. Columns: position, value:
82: 265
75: 331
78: 314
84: 251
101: 259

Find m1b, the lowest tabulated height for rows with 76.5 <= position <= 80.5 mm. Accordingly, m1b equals 289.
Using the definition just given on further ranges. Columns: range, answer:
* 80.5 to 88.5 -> 235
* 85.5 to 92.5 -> 233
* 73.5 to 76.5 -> 319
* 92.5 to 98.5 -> 247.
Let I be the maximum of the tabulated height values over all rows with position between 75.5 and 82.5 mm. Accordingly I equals 319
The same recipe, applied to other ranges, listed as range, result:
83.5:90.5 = 251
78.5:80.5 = 300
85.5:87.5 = 235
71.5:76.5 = 342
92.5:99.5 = 268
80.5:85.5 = 280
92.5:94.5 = 250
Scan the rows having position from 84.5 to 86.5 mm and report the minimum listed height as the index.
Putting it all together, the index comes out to 235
